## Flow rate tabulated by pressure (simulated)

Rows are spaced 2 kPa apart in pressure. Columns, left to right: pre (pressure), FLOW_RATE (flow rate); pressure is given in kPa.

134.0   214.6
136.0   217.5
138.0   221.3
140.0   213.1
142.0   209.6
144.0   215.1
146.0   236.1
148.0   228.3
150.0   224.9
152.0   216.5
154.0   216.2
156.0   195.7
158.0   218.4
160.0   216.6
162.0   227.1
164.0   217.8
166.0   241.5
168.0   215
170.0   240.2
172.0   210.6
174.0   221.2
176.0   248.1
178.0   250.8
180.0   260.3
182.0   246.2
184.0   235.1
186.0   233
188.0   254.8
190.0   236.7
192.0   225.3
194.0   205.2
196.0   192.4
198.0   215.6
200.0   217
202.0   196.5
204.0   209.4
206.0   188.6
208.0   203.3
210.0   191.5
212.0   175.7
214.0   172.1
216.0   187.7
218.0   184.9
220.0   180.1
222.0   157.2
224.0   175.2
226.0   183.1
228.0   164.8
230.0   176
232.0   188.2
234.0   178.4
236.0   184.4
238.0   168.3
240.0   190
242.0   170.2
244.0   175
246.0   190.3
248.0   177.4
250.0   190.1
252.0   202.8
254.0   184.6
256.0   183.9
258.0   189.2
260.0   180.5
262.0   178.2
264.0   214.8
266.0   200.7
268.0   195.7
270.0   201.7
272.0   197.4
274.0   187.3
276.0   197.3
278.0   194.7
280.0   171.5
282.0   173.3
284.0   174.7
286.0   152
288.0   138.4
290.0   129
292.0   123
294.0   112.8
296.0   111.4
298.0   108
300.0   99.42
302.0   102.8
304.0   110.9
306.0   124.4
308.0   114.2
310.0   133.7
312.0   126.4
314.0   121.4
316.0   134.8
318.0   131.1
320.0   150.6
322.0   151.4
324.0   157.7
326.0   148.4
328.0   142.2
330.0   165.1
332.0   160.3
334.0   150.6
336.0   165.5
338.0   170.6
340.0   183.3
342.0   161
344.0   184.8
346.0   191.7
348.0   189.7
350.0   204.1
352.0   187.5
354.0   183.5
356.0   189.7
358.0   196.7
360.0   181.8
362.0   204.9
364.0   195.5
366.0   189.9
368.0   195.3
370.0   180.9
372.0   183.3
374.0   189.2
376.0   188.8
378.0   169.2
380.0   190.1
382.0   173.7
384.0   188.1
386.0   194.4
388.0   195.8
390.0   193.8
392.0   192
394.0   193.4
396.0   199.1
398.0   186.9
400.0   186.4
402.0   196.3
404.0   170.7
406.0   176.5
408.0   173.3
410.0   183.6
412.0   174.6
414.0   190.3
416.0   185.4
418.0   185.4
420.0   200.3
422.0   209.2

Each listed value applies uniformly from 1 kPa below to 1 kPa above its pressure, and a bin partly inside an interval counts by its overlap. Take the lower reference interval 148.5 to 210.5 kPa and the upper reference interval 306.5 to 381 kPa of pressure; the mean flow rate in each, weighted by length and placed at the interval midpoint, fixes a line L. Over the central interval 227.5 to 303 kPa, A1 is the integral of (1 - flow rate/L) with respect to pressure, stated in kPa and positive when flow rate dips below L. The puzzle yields 9.65 kPa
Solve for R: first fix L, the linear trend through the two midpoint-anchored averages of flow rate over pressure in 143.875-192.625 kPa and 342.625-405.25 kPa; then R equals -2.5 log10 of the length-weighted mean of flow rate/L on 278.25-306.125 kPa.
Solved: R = 0.47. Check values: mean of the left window 230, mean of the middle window 133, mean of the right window 189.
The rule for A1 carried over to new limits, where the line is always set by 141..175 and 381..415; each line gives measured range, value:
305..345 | 9.7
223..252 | 4.0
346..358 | 0.1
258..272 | 0.7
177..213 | -0.5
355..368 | -0.1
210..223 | 2.1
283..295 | 3.8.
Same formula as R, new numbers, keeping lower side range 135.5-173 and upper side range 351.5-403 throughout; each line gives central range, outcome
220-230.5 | 0.22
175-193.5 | -0.12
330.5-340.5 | 0.18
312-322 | 0.41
